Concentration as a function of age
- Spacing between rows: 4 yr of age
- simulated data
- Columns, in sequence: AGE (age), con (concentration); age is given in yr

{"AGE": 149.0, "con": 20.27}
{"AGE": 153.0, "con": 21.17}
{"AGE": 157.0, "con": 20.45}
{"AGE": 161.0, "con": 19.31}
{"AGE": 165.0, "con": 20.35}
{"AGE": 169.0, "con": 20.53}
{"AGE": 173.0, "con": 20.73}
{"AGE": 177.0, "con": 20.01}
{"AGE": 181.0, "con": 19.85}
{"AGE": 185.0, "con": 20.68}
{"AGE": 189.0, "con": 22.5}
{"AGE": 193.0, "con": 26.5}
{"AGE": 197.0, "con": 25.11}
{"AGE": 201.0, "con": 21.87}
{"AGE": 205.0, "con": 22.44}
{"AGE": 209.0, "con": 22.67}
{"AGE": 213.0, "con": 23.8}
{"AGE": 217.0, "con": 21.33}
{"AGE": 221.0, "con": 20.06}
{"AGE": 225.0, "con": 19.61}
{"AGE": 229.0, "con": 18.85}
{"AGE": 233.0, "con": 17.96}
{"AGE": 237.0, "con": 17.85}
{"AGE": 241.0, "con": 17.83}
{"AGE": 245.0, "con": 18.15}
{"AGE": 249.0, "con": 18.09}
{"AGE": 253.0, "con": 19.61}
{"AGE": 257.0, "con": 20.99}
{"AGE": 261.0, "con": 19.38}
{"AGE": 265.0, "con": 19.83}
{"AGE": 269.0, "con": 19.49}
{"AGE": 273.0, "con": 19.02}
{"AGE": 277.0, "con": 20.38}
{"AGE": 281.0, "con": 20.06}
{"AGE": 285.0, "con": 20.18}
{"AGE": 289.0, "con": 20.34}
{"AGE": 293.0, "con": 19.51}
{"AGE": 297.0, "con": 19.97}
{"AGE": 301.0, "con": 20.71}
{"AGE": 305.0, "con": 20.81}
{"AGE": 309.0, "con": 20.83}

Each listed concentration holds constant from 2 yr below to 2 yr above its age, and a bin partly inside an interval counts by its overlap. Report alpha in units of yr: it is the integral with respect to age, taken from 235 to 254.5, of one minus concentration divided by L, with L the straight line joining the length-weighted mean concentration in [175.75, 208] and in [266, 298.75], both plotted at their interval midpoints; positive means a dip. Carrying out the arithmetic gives 2.47 yr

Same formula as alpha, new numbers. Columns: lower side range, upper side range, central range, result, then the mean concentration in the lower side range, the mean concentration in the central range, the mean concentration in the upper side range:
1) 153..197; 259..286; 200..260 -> 1.16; 21.3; 20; 19.7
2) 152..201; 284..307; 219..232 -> 0.98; 21.5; 19.4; 20.3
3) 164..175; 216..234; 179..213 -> -4.57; 20.6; 22.8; 19.6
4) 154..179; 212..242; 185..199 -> -2.91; 20.3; 24.1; 19.6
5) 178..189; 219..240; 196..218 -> -3.49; 20.6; 22.8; 18.8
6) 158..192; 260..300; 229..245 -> 1.70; 20.7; 18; 19.8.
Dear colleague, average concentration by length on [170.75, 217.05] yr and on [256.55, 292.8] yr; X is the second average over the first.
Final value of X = 0.9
